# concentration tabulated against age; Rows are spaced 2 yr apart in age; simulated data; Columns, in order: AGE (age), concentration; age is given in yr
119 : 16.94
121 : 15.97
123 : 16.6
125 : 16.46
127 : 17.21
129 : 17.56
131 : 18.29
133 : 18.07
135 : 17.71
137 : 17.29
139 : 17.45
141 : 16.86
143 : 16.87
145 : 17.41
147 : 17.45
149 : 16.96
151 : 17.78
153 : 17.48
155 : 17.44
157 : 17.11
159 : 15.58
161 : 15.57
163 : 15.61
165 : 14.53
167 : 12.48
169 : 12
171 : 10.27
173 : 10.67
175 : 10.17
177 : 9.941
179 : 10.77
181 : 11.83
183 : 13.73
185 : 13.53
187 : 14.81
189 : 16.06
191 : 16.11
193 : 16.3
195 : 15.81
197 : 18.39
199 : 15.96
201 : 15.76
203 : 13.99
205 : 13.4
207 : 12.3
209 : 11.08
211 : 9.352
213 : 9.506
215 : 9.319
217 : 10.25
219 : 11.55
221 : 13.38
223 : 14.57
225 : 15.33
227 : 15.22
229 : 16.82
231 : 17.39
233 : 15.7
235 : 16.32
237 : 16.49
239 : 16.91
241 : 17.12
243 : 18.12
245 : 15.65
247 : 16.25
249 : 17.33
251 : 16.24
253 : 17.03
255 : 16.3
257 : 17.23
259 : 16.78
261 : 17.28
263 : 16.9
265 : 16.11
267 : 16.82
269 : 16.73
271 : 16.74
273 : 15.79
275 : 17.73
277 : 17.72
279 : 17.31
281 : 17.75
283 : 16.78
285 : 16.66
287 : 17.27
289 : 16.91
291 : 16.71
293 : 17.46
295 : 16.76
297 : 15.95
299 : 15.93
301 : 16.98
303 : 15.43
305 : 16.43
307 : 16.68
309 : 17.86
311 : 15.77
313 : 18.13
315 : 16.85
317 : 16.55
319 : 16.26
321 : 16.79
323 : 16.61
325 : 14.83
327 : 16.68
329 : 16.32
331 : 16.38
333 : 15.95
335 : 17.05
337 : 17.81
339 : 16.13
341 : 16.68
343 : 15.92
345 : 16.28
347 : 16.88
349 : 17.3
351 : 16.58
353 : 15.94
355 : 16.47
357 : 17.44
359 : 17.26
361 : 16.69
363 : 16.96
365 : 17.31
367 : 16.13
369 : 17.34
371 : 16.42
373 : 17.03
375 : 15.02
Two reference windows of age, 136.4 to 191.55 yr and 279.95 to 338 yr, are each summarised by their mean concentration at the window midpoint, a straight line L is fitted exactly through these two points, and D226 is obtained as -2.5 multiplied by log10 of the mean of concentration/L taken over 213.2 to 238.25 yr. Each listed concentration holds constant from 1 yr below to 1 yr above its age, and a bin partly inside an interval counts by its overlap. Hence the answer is 0.10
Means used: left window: 14.7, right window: 16.7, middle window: 14.2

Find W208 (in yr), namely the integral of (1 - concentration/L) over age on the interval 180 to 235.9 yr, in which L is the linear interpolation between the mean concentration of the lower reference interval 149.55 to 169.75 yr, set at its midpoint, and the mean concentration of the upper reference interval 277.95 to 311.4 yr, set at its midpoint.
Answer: 6.89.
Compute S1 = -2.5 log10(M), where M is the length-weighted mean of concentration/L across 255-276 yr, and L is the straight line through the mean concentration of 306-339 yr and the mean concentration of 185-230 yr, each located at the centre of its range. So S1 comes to -0.103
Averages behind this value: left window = 13.9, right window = 16.6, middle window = 16.8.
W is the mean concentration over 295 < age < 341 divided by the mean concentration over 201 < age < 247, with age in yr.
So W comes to 1.17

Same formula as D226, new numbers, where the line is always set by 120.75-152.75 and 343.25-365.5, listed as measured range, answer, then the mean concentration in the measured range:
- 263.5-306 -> 0.01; 16.8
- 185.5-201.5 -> 0.07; 16.1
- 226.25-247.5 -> 0.03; 16.6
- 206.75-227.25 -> 0.40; 11.9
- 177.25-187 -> 0.34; 12.5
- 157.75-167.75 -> 0.16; 14.9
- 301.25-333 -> 0.02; 16.5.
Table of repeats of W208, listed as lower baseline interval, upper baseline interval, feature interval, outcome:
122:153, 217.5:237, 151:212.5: 8.6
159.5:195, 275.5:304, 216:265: -1.9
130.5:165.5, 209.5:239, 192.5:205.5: -0.8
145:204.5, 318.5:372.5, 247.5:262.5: -1.2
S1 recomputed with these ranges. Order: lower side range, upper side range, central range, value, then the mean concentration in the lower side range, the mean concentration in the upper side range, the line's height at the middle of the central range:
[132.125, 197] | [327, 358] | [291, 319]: -0.024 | 15.1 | 16.6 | 16.3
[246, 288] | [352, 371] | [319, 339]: 0.025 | 16.9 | 16.8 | 16.8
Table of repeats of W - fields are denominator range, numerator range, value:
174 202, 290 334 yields 1.16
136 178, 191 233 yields 0.92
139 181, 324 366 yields 1.13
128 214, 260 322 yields 1.13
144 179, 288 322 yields 1.15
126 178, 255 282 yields 1.09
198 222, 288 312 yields 1.36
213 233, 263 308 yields 1.23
